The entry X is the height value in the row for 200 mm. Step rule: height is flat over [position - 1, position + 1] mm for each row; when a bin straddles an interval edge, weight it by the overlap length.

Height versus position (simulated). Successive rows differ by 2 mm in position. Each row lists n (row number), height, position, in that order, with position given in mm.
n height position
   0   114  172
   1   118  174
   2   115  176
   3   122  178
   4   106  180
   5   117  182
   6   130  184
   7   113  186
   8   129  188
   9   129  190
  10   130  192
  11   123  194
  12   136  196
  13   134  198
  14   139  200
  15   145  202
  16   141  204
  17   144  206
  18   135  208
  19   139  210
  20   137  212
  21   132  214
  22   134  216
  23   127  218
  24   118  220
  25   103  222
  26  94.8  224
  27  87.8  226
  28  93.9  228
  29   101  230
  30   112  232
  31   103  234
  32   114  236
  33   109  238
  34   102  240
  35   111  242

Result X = 139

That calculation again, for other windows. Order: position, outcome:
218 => 127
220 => 118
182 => 117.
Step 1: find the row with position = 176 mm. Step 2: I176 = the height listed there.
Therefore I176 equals 115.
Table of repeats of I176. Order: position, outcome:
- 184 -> 130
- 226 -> 87.8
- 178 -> 122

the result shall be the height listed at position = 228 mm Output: 93.9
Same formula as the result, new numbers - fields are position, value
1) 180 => 106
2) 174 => 118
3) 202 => 145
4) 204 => 141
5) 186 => 113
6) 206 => 144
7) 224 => 94.8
